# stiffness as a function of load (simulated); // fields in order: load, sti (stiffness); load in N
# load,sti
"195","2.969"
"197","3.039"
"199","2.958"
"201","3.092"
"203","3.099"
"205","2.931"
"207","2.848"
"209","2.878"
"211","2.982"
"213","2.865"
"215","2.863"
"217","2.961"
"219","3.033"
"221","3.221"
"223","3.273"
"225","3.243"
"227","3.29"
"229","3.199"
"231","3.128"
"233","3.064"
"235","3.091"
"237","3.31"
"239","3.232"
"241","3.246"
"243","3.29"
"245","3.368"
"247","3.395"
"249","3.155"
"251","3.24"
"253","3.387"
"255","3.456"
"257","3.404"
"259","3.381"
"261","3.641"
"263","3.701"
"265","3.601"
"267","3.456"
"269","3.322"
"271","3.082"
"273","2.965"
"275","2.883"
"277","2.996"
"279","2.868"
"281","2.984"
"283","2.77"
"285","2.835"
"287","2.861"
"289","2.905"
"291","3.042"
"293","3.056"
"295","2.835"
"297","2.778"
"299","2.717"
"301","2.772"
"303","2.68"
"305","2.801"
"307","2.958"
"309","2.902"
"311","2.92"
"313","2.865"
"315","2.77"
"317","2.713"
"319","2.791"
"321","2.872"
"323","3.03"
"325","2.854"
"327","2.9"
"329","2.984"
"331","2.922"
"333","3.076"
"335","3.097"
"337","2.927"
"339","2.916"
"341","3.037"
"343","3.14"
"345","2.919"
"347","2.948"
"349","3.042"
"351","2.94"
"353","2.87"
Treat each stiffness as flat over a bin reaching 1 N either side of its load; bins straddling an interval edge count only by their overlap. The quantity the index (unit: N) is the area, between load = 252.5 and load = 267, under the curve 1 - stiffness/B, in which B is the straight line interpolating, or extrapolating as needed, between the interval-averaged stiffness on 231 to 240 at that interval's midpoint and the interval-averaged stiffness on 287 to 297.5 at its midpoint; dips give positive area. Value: -2.1 N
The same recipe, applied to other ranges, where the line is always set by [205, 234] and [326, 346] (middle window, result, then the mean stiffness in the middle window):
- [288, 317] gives 1.5 N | 2.85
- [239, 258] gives -1.8 N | 3.32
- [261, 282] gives -1.2 N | 3.21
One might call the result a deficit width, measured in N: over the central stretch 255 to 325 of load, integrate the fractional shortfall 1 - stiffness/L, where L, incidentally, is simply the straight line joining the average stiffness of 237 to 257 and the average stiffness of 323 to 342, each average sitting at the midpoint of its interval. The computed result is 3.01 N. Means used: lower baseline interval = 3.31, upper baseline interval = 2.97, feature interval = 3.01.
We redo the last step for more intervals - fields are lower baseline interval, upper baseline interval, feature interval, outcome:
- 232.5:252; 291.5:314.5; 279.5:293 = 0.2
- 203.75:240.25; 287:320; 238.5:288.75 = -4.3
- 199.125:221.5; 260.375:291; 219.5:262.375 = -3.5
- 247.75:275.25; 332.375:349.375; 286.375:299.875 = 1.4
